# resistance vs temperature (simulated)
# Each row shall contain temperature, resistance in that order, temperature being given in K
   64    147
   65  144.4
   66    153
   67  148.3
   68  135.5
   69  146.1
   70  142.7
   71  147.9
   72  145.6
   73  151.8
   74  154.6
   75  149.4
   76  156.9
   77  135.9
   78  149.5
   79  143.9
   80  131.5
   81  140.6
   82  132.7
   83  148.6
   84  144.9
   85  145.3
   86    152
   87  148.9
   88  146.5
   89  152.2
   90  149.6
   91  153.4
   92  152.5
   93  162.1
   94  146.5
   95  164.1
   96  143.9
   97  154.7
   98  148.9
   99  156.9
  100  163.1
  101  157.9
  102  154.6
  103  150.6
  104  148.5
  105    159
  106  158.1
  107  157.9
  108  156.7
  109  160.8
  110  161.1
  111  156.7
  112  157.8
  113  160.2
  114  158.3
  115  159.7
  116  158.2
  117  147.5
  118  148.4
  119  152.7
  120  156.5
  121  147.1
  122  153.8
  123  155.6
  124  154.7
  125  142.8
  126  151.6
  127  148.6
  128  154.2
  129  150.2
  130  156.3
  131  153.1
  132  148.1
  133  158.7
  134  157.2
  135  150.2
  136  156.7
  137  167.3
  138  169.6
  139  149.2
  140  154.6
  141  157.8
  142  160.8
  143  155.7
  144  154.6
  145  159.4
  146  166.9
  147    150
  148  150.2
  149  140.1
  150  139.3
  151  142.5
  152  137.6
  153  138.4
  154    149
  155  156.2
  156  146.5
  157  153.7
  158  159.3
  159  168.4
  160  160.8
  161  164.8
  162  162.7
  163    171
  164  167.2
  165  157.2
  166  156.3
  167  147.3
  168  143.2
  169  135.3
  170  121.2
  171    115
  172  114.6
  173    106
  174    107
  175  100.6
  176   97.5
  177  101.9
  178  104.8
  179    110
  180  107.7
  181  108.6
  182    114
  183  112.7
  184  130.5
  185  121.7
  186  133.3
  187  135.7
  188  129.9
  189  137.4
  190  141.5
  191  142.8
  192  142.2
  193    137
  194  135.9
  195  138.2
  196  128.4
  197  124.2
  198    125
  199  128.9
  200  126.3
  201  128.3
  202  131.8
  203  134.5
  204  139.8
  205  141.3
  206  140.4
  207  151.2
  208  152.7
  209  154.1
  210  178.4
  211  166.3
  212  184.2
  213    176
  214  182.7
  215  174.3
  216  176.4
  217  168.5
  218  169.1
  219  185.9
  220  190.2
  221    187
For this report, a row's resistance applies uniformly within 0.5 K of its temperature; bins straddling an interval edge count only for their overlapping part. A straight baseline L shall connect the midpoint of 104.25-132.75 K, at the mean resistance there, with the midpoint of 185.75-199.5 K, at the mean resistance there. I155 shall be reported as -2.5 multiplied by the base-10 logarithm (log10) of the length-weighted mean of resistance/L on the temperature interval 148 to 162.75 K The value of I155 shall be -0.05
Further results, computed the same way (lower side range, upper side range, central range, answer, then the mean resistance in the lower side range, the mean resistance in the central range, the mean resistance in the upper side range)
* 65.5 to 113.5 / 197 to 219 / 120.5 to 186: 0.069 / 151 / 143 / 154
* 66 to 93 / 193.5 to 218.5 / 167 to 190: 0.250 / 147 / 119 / 150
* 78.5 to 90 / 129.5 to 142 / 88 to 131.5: -0.027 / 145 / 154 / 157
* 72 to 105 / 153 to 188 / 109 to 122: -0.080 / 150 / 156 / 134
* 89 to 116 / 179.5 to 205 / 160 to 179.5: 0.041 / 156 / 131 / 130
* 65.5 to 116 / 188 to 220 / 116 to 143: -0.023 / 151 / 154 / 150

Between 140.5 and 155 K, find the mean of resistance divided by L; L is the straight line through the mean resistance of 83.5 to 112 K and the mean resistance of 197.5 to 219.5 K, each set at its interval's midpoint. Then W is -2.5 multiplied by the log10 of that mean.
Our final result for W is 0.03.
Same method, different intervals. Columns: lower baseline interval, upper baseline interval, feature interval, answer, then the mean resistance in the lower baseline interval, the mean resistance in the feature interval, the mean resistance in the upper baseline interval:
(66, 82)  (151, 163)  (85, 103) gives -0.04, 145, 153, 155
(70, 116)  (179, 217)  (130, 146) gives -0.07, 152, 157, 141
